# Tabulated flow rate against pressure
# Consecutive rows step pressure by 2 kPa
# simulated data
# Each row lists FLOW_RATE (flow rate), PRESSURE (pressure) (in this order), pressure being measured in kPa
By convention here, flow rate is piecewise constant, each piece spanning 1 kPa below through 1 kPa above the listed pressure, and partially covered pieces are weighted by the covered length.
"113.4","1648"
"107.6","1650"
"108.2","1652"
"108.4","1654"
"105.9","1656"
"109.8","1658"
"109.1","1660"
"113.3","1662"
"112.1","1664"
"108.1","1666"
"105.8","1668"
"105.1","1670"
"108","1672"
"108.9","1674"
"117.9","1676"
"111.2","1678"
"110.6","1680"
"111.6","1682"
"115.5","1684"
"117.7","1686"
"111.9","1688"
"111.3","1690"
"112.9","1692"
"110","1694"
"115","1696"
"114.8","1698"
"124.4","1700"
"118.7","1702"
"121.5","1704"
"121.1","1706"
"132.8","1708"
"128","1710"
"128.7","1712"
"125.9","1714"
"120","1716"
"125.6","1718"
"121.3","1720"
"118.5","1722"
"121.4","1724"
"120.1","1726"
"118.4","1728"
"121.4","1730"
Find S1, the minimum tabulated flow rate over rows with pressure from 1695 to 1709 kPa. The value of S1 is 114.8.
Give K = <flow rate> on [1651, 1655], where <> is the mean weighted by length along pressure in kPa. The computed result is 108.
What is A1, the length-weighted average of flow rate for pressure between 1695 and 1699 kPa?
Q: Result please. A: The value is 115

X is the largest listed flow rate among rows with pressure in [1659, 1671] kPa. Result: 113.3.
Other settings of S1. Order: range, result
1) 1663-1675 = 105.1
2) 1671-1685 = 108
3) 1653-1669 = 105.8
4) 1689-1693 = 111.3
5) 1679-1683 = 110.6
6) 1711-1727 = 118.5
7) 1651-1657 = 105.9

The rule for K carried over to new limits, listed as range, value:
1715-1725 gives 121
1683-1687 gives 117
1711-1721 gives 124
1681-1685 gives 114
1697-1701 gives 120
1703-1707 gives 121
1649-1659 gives 108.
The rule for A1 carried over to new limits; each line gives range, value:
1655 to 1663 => 110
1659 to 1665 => 112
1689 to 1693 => 112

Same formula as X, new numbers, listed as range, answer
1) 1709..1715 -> 128.7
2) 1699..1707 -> 124.4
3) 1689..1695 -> 112.9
